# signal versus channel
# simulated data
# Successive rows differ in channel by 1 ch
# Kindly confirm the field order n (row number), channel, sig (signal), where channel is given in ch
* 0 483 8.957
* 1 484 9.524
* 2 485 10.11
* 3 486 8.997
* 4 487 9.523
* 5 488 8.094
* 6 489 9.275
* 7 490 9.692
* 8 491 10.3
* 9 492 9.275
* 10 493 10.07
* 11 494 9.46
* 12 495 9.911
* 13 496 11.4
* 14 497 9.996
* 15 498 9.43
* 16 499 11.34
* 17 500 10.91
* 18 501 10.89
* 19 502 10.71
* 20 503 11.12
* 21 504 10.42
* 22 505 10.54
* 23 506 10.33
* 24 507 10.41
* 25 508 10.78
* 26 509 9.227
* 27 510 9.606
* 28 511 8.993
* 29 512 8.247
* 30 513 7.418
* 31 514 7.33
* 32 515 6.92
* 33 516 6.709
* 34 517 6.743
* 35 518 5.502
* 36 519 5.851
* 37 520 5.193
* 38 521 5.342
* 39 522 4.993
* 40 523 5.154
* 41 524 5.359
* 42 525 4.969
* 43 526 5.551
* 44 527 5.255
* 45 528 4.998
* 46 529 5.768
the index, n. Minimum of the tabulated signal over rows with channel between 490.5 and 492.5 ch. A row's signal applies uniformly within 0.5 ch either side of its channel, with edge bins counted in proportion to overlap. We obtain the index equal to 9.275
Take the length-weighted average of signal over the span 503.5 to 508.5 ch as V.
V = 10.5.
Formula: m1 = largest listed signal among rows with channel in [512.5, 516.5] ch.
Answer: 7.418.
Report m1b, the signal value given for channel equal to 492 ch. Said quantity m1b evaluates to 9.275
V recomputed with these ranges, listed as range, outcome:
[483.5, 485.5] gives 9.82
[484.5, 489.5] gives 9.2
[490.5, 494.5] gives 9.78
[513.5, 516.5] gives 6.99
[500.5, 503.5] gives 10.9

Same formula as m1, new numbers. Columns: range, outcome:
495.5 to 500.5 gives 11.4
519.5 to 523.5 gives 5.342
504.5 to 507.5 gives 10.54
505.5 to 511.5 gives 10.78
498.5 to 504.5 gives 11.34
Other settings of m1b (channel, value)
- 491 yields 10.3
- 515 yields 6.92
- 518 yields 5.502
